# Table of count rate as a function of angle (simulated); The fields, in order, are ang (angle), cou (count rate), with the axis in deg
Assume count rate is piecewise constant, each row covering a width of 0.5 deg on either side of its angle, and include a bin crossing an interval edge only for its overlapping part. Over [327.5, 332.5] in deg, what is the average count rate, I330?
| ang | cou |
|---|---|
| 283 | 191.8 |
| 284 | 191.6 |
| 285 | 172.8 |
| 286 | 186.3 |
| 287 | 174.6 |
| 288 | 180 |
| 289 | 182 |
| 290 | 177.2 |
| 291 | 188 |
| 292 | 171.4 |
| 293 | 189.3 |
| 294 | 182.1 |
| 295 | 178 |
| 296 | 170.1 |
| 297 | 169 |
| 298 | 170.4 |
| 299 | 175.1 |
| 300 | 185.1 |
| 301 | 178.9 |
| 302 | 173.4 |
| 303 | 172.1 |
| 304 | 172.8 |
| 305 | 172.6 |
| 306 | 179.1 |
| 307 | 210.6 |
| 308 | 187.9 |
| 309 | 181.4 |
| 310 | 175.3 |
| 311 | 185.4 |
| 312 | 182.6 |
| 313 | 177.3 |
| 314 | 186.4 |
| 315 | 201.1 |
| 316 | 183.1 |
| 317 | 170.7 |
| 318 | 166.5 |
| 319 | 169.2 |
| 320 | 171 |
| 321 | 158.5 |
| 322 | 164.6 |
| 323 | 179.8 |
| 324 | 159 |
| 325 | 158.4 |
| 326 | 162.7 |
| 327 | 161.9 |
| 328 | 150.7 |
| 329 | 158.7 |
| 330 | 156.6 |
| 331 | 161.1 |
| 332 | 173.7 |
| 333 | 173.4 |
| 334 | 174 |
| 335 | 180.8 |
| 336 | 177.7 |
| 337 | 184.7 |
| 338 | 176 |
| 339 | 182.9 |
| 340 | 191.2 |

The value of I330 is 160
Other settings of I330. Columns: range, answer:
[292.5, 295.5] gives 183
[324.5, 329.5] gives 158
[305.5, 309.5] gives 190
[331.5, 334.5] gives 174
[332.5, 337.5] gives 178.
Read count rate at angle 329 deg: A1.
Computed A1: 158.7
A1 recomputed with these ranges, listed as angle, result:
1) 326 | 162.7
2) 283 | 191.8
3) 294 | 182.1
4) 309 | 181.4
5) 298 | 170.4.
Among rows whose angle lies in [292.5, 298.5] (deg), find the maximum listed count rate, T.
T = 189.3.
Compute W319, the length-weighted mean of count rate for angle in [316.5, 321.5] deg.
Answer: 167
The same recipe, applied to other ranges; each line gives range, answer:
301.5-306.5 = 174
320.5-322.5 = 162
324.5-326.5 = 161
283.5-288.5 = 181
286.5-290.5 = 178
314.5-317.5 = 185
